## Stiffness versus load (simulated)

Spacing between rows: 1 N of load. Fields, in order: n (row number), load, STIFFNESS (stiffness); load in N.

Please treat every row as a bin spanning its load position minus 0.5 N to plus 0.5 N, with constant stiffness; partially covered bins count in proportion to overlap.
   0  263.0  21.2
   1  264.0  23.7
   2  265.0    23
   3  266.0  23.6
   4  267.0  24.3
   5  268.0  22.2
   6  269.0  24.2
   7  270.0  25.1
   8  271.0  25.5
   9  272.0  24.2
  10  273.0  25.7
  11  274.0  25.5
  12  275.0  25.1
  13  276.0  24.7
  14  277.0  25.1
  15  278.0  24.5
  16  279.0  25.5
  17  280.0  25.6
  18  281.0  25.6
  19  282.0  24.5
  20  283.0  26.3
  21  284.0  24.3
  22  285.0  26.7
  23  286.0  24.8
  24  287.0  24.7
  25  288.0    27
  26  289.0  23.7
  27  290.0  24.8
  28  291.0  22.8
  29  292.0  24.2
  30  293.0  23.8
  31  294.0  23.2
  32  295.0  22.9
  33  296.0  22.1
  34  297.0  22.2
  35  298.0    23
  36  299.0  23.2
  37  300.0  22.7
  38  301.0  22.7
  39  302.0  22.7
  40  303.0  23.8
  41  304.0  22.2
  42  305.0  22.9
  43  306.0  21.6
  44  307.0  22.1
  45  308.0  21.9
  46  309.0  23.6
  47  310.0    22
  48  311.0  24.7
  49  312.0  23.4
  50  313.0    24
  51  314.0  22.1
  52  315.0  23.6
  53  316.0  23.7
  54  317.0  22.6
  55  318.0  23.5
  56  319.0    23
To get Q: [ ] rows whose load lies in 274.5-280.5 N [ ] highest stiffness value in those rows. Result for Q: 25.6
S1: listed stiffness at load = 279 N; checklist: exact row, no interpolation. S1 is 25.5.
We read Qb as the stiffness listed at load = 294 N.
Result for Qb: 23.2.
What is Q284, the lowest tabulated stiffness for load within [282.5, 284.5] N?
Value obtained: 24.3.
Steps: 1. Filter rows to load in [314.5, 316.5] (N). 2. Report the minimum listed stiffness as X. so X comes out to 23.6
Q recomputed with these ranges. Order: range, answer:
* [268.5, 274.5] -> 25.7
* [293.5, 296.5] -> 23.2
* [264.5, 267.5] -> 24.3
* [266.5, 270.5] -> 25.1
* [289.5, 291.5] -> 24.8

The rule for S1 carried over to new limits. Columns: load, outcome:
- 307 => 22.1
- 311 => 24.7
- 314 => 22.1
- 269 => 24.2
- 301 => 22.7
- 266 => 23.6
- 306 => 21.6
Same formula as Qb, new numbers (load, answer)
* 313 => 24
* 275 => 25.1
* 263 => 21.2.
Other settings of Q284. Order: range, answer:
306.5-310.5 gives 21.9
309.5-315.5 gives 22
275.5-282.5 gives 24.5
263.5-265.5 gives 23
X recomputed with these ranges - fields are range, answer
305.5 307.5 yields 21.6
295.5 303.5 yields 22.1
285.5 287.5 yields 24.7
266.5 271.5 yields 22.2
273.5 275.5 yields 25.1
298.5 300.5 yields 22.7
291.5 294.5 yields 23.2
